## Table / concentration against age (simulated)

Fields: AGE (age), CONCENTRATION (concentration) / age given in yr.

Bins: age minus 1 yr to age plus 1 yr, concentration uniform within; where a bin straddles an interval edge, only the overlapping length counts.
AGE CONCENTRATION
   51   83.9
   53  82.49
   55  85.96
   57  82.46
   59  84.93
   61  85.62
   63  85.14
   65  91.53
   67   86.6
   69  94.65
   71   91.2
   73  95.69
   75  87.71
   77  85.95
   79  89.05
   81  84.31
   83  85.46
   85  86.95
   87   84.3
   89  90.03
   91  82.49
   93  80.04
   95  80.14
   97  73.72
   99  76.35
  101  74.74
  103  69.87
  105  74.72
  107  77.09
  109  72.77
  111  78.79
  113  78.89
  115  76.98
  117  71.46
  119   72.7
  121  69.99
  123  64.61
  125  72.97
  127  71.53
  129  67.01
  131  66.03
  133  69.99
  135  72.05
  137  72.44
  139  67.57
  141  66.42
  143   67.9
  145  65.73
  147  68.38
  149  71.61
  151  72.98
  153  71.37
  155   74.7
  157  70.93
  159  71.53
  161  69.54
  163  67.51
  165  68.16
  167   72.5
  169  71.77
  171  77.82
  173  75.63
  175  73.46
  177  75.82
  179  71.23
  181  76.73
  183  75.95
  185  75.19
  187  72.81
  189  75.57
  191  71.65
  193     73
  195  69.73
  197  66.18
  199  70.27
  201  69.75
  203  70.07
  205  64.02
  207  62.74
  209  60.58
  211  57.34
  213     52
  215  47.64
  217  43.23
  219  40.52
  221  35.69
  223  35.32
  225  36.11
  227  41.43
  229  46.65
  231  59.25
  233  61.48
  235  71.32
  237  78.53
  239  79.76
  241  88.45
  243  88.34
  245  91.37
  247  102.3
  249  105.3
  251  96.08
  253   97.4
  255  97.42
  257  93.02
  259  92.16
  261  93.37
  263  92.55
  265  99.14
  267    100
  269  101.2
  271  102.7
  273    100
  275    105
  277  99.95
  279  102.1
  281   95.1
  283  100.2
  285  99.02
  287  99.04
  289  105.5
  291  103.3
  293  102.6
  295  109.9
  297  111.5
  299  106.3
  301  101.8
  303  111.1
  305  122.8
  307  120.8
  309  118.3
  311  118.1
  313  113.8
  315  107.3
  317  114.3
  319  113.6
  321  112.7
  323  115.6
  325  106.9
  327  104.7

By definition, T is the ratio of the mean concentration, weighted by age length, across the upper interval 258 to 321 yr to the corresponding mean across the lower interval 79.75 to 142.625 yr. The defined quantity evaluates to 1.40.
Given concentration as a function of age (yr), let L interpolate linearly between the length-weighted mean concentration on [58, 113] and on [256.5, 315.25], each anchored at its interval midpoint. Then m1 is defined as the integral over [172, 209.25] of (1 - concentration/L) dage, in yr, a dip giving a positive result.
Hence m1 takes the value 9.1 yr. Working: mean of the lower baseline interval 83.2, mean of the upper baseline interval 104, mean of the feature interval 71.3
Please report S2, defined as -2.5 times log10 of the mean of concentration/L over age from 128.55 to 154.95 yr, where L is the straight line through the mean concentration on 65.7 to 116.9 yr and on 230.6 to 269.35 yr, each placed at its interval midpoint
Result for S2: 0.21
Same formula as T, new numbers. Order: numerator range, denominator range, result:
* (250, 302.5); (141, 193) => 1.39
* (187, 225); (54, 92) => 0.67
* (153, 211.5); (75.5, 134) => 0.92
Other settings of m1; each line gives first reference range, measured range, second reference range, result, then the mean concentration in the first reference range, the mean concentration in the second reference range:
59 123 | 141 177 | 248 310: 7.25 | 81.6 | 103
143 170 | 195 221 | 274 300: 7.74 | 70.4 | 103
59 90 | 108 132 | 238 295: 4.90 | 88.2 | 97.8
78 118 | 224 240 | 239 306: 6.06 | 79.4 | 100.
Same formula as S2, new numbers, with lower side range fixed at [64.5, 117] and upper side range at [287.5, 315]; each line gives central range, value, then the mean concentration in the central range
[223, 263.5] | 0.29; 79.3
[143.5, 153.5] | 0.28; 69.8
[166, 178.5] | 0.25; 74.4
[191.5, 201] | 0.35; 69.9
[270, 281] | 0.06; 101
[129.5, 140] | 0.26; 69.5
